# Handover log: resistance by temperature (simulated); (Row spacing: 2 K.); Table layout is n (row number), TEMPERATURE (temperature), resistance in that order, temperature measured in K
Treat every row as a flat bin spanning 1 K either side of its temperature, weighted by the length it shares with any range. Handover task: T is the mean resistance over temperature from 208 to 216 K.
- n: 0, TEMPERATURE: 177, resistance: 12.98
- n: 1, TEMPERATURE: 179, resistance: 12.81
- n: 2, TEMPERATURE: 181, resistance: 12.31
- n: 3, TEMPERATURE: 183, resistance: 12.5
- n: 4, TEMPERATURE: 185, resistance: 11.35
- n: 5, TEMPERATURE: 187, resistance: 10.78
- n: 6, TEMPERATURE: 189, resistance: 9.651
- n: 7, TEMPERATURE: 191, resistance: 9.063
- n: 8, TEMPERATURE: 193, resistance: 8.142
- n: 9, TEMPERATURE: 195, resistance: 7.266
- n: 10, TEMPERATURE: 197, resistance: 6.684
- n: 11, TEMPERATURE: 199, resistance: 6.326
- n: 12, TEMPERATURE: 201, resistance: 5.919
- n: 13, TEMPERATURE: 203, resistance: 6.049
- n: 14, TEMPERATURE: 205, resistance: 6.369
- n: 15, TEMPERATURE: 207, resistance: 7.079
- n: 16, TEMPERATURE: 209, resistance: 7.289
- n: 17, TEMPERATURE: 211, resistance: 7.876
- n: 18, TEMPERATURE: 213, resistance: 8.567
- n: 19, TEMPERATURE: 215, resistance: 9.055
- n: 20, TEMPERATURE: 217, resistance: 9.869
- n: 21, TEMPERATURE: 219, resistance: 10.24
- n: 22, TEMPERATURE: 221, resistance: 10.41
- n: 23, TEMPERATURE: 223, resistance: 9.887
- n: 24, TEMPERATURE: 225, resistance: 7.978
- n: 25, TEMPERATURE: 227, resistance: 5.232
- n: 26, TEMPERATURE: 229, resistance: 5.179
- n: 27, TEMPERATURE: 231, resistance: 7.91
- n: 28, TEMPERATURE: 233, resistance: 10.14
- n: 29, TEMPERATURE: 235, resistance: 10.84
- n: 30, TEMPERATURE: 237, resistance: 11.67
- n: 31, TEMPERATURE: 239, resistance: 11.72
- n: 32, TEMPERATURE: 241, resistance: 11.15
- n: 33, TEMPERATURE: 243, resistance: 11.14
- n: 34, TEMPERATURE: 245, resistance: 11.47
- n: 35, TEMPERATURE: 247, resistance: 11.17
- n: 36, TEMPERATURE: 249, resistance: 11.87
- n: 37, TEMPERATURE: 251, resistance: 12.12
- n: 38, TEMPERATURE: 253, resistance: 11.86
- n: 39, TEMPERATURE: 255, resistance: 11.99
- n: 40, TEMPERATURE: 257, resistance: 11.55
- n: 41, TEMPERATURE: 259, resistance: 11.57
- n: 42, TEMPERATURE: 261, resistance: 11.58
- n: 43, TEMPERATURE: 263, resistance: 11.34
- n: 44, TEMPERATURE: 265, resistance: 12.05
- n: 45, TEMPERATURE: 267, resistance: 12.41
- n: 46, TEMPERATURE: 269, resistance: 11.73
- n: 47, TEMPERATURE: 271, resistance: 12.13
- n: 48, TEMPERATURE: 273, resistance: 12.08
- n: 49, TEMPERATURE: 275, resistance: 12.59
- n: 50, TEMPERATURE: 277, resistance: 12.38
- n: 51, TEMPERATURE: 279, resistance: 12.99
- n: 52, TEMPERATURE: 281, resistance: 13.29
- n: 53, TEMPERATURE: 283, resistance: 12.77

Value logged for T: 8.2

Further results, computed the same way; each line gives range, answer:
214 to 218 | 9.46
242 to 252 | 11.6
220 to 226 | 9.42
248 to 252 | 12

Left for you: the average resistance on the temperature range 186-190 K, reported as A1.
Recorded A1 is 10.2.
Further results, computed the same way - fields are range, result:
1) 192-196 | 7.7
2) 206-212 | 7.41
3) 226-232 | 6.11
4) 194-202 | 6.55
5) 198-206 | 6.17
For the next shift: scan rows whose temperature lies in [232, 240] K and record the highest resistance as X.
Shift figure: 11.72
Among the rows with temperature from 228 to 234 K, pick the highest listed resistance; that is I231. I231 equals 10.14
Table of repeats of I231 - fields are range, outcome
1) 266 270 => 12.41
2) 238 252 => 12.12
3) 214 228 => 10.41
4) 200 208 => 7.079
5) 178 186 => 12.81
